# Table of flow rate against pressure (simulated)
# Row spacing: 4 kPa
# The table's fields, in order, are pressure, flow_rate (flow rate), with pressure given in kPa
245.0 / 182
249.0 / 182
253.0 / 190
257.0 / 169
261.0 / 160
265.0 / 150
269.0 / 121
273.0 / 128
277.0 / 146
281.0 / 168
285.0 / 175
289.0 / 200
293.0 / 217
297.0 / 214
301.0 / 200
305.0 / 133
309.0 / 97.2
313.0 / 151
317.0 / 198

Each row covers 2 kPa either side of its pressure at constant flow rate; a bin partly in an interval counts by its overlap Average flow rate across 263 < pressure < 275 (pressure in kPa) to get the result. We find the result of 133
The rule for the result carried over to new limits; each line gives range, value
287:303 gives 208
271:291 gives 163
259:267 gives 155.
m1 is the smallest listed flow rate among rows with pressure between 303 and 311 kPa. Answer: 97.2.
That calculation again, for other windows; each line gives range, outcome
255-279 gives 121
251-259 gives 169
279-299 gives 168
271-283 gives 128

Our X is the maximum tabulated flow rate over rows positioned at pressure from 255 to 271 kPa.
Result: 169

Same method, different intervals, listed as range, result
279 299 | 217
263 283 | 168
